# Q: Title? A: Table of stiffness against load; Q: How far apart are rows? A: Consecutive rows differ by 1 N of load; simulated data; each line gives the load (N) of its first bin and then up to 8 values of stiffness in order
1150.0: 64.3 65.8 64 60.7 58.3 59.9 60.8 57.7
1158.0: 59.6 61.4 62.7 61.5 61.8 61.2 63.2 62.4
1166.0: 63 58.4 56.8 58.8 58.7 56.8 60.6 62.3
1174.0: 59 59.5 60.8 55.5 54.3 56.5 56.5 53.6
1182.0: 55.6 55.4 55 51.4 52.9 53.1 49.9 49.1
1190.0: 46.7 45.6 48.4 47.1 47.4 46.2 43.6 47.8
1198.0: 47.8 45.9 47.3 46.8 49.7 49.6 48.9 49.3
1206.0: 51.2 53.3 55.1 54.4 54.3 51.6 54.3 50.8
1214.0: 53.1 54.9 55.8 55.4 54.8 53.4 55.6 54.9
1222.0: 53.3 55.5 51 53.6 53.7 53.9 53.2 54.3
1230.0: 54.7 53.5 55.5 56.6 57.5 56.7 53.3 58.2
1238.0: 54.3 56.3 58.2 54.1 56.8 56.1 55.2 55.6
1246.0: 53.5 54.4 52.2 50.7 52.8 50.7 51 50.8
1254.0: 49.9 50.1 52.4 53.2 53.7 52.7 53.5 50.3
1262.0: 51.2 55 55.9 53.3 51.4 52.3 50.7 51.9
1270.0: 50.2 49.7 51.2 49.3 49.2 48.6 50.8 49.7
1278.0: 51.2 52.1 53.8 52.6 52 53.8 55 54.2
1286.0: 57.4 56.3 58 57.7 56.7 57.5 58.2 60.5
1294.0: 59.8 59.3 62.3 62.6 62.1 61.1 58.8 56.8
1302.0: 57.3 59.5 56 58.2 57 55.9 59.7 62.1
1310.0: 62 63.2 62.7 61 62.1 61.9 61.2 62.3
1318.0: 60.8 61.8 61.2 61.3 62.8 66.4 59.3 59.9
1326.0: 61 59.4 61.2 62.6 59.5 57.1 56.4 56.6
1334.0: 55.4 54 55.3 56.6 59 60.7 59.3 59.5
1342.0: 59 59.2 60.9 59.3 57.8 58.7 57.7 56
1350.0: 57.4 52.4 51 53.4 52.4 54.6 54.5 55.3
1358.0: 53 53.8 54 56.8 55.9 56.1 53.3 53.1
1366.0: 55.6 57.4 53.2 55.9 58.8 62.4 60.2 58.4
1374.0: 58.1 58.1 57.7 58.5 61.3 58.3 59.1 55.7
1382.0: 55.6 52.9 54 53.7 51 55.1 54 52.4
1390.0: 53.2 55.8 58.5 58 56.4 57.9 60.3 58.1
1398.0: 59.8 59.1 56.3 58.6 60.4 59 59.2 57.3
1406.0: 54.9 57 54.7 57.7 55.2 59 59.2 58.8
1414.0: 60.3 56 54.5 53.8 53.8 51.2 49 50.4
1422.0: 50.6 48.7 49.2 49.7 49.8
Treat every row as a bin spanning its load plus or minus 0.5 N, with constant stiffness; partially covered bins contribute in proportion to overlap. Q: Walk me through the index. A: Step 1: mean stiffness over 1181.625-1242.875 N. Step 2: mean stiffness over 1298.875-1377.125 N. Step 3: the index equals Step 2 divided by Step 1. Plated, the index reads 1.11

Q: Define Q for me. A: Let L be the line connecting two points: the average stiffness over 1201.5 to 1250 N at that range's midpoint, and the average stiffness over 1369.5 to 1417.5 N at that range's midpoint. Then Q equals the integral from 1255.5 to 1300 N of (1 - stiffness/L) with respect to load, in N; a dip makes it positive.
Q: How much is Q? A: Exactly 0.5 N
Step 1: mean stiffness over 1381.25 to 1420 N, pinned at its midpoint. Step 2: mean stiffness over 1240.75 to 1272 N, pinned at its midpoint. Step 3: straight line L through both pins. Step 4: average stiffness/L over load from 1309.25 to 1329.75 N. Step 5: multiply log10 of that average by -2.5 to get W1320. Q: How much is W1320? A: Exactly -0.14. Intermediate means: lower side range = 52.6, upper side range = 56.3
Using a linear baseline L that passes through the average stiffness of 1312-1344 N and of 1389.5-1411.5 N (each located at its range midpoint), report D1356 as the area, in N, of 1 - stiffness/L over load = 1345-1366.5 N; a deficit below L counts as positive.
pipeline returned 1.5 N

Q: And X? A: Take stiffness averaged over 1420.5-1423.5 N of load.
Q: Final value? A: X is 49.9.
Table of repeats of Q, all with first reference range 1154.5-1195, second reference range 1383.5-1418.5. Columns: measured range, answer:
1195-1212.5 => 2.0 N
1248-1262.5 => 1.2 N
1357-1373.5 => 0.2 N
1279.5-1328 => -2.3 N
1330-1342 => -0.2 N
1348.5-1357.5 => 0.4 N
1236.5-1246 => 0.1 N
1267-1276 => 1.0 N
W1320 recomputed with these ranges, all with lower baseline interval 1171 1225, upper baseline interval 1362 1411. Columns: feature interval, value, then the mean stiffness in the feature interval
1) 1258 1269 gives 0.03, 52.6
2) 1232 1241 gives -0.06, 56.2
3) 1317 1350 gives -0.07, 59.3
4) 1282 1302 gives -0.07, 58.1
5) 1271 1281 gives 0.07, 50.7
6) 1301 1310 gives -0.06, 58.3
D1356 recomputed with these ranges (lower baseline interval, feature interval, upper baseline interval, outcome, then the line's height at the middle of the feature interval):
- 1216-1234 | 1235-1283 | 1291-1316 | 3.5 N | 56.8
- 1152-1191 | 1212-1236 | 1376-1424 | 1.2 N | 57.2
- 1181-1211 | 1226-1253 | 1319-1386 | -1.3 N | 52.1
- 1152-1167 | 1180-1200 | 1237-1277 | 3.0 N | 58.4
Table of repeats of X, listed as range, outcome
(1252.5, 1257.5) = 51.3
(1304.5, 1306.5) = 57.6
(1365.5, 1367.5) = 56.5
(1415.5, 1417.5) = 54.1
